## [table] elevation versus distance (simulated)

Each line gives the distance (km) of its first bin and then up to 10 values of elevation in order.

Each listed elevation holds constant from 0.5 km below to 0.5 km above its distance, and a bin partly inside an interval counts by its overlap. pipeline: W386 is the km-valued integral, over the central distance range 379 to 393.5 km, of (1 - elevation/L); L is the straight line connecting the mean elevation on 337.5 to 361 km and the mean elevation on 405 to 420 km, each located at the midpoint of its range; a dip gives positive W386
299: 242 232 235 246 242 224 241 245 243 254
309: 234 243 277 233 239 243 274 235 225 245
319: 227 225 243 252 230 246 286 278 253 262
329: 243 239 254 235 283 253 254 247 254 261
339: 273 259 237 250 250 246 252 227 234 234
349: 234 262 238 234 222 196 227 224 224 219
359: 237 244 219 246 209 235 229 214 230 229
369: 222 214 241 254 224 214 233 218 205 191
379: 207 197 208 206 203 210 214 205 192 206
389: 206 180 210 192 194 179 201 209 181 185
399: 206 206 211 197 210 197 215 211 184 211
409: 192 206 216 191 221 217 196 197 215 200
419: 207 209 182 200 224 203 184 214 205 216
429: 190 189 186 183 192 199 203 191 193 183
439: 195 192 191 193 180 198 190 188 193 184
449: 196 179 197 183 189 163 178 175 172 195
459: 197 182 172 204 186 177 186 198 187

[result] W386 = 1.1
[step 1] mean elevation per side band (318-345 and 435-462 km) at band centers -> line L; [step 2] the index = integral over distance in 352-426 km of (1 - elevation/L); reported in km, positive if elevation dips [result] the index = 3.3 km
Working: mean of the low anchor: 251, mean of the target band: 210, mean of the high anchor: 187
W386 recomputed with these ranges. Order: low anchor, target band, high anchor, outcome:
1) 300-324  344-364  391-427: -0.60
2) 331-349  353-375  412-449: 0.87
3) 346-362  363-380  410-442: 0.11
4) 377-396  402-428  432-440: -1.10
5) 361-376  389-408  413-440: 1.25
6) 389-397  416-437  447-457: -1.28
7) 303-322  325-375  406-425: -2.51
